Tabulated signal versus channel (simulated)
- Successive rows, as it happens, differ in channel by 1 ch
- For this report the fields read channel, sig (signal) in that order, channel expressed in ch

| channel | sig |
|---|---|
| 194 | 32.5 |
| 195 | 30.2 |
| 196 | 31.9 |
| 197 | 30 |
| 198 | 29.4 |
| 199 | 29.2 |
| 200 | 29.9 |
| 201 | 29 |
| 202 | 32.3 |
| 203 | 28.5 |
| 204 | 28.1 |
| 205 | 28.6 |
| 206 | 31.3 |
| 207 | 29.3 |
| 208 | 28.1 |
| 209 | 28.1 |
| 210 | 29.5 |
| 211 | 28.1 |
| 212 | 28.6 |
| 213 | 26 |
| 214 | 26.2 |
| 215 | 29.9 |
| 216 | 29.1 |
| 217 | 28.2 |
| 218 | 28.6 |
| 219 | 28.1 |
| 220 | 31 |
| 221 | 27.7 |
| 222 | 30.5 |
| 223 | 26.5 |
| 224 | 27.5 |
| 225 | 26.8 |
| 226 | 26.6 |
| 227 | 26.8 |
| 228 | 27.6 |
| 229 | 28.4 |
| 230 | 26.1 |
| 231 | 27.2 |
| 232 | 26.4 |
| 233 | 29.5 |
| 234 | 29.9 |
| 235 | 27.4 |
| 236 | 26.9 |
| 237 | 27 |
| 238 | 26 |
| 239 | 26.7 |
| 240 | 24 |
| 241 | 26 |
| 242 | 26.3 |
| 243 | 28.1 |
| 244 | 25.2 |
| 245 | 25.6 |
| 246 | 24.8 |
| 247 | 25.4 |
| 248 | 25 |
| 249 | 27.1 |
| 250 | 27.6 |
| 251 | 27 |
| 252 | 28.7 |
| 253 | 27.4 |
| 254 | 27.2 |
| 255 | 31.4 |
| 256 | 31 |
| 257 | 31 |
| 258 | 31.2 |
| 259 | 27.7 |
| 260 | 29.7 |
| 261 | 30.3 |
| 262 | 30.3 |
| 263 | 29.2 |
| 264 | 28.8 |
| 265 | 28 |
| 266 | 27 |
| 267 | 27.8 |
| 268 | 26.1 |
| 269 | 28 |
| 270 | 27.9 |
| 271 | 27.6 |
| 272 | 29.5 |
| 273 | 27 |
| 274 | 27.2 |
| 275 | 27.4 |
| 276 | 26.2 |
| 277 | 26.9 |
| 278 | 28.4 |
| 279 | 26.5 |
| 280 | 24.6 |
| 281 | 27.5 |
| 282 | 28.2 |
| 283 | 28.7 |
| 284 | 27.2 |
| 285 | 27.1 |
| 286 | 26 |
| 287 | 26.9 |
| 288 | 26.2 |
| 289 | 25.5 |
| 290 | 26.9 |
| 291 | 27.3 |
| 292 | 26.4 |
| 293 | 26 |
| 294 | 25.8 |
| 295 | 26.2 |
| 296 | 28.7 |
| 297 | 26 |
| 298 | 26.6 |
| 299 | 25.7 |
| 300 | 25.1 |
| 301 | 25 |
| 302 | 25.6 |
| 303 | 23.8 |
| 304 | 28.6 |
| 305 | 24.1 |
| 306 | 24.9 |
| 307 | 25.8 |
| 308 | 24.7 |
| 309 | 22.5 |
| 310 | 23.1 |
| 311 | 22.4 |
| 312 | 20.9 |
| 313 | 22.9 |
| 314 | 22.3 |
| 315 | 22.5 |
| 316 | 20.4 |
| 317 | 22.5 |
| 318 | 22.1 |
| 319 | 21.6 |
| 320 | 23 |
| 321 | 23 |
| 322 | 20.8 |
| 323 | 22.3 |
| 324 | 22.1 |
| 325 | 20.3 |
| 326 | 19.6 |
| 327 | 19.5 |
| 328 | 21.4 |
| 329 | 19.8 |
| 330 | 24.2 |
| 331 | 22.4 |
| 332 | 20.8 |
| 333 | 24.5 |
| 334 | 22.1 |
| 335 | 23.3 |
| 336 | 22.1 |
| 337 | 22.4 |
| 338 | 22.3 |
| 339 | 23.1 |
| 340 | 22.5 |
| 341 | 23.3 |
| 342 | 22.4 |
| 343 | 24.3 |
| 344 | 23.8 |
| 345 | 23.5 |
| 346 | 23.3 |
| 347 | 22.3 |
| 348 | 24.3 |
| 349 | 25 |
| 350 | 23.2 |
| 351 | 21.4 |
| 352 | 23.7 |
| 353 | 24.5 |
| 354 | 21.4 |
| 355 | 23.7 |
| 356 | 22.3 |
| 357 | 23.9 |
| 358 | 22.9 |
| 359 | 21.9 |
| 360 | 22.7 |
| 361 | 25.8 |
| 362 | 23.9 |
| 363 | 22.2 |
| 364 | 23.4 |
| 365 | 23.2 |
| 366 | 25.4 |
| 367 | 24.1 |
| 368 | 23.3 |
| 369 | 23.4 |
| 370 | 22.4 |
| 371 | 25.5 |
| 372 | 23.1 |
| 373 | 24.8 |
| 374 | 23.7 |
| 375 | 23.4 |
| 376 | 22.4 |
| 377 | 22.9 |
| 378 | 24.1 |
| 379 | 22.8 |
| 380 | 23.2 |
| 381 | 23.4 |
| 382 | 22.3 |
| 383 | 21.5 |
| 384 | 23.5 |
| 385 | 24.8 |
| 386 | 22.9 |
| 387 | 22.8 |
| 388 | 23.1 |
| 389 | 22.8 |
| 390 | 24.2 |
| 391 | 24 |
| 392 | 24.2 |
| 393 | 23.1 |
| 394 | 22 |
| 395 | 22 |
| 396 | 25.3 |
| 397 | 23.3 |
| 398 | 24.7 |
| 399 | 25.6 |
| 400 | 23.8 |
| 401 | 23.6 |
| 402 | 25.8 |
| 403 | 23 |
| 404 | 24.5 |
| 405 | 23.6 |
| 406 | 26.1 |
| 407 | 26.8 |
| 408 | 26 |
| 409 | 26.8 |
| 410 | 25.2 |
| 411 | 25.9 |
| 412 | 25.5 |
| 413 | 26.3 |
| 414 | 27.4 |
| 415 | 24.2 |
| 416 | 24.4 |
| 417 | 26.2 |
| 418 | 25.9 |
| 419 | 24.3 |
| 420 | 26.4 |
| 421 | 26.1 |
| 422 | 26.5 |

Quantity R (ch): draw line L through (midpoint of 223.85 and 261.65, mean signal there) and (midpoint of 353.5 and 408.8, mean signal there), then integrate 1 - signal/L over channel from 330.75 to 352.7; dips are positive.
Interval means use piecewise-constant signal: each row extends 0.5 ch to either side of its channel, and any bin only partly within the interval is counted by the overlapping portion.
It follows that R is 1.5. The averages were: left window 27.5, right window 23.7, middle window 23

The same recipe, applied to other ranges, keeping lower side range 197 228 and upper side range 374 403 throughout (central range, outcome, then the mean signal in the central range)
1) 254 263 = -0.94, 30.1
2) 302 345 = 4.57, 22.7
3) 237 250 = 0.81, 26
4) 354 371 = 0.58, 23.4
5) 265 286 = -0.44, 27.3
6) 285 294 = -0.02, 26.4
